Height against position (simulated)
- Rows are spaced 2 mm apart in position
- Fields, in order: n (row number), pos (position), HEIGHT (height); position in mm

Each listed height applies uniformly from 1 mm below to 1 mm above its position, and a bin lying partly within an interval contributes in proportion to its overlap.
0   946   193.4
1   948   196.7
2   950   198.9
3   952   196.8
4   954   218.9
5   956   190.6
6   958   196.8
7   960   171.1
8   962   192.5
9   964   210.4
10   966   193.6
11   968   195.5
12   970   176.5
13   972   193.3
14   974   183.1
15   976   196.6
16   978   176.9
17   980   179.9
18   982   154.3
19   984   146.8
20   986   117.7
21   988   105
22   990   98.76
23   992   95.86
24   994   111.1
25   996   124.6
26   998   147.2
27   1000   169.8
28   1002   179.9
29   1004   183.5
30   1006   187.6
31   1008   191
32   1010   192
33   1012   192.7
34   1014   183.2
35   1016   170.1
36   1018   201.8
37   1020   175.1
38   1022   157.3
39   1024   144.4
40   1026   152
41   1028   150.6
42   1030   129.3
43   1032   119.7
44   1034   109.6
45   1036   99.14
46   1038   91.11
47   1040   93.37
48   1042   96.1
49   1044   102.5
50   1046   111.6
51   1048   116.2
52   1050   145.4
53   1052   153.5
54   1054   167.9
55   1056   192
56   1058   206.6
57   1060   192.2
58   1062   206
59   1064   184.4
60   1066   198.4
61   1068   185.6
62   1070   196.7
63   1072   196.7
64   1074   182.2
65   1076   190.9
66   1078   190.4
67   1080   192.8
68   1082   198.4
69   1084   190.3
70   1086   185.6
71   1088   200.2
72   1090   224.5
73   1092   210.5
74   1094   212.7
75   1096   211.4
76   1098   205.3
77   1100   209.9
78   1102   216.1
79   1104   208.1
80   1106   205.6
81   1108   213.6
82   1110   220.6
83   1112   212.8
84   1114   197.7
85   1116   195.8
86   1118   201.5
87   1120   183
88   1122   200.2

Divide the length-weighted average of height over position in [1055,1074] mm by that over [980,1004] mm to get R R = 1.4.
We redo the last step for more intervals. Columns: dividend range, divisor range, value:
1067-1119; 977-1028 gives 1.28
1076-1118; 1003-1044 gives 1.37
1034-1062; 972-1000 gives 0.95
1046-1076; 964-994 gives 1.13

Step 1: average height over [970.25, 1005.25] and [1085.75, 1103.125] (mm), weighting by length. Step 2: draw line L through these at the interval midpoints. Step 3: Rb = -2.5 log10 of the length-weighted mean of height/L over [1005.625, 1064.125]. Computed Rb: 0.15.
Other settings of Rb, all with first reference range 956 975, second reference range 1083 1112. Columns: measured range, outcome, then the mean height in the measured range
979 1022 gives 0.23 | 158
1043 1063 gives 0.26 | 159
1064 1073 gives 0.06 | 193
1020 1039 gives 0.46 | 131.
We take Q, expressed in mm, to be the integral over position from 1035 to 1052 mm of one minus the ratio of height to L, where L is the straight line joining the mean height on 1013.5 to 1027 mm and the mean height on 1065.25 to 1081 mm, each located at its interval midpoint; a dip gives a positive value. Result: 6.6 mm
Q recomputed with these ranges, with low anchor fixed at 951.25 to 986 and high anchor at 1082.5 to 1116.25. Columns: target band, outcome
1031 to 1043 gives 5.80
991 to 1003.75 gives 3.29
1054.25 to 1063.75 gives 0.22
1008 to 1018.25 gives 0.27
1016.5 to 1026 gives 1.27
